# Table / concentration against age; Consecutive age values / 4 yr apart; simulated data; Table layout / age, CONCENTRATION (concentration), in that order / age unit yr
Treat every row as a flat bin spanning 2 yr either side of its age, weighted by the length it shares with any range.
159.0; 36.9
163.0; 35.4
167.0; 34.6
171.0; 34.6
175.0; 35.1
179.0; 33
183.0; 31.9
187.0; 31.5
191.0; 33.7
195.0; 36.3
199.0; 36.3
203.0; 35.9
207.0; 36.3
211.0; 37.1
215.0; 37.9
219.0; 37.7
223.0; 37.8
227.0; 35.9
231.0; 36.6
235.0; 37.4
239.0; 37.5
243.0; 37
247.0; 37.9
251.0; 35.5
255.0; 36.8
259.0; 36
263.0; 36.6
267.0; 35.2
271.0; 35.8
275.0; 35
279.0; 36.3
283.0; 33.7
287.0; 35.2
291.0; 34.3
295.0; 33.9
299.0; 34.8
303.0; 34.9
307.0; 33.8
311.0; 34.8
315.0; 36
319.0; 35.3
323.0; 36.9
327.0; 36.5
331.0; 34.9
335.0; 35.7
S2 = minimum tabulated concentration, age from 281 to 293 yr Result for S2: 33.7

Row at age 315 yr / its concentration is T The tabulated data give 36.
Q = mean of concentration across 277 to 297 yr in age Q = 34.7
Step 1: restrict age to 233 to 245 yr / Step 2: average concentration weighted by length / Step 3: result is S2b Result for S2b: 37.3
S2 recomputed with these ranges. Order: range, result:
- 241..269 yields 35.2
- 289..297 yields 33.9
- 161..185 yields 31.9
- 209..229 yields 35.9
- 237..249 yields 37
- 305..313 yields 33.8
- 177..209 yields 31.5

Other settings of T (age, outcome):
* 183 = 31.9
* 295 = 33.9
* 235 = 37.4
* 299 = 34.8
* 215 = 37.9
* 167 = 34.6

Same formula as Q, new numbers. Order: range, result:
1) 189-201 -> 35.4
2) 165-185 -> 33.8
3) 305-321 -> 35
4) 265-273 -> 35.5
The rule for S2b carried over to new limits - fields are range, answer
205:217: 37.1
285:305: 34.6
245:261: 36.5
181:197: 33.4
